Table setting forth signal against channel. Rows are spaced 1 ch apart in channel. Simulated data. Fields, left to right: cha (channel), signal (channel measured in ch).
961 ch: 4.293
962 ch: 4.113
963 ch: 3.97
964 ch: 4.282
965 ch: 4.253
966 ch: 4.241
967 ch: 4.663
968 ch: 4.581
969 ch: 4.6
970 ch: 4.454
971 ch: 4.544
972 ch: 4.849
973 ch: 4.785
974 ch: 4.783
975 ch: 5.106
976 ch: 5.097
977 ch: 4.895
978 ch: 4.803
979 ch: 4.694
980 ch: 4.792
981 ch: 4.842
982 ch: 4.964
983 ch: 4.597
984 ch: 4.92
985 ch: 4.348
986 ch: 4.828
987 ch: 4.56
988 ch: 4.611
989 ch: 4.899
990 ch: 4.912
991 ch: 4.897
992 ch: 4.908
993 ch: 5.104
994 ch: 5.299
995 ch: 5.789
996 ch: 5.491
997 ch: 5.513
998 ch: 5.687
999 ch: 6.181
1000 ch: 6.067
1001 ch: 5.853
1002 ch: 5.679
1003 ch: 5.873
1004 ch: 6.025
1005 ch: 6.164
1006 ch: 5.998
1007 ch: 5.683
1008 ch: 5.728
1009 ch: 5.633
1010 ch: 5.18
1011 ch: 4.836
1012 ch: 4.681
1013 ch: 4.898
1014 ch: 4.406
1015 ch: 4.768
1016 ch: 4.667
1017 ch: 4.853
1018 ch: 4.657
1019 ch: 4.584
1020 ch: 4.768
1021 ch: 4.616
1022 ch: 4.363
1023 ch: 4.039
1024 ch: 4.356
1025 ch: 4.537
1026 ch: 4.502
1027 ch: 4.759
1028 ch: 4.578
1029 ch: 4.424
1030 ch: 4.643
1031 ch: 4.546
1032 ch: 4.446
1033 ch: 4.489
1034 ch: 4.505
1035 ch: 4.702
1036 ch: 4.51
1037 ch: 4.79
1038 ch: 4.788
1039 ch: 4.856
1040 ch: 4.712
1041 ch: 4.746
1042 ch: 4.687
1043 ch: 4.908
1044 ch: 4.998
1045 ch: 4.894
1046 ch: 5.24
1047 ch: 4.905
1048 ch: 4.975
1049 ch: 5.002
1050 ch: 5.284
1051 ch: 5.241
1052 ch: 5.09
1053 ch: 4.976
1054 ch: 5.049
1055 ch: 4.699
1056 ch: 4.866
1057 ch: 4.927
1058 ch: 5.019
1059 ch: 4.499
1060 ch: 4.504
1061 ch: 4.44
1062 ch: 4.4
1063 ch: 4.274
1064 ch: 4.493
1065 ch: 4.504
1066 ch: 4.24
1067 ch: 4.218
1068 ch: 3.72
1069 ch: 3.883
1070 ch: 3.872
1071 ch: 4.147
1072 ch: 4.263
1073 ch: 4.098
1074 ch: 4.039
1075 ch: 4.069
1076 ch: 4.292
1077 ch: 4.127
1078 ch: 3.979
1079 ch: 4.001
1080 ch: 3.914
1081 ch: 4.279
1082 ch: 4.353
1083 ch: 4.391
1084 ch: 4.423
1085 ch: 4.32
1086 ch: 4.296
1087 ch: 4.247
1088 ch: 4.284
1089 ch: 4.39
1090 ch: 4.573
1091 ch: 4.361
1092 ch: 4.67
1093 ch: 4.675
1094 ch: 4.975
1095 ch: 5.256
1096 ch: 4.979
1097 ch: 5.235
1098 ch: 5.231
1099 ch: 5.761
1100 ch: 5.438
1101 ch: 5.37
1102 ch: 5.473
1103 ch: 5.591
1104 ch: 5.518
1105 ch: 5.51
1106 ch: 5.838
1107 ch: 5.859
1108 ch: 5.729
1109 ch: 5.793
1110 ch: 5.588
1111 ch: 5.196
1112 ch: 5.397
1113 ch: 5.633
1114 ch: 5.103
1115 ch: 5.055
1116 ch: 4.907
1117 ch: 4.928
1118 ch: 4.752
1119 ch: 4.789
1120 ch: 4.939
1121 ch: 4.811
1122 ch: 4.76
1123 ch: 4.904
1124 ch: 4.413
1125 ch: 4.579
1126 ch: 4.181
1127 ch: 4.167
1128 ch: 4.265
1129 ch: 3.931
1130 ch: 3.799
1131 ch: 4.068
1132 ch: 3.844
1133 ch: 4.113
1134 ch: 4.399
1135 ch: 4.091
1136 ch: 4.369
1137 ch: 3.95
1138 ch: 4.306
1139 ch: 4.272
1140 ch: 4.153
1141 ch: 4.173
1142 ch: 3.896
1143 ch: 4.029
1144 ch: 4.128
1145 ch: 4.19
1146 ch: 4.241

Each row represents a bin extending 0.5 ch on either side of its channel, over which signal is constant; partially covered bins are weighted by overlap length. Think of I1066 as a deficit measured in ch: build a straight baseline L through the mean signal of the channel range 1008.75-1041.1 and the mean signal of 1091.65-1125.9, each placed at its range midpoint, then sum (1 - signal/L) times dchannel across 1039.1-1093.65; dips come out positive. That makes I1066 4.4 ch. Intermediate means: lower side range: 4.65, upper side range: 5.19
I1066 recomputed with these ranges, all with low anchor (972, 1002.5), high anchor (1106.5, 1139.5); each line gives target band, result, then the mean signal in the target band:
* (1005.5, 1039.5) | 1.6 ch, 4.76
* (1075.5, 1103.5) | 0.7 ch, 4.67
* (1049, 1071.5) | 1.4 ch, 4.57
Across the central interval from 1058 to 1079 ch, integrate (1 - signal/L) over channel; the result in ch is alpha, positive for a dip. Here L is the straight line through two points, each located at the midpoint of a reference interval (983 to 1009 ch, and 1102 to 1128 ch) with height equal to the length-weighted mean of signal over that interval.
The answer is 4.0 ch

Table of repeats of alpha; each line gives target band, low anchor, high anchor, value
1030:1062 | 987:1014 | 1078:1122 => 2.4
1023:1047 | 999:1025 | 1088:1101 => 2.0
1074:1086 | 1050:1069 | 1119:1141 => 0.9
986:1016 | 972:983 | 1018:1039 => -3.9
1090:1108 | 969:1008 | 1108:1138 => -2.0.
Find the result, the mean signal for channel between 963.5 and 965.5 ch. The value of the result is 4.27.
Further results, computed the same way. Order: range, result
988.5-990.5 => 4.91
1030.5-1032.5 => 4.5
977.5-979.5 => 4.75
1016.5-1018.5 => 4.75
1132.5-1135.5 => 4.2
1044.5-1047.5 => 5.01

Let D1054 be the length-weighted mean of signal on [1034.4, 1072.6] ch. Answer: 4.66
